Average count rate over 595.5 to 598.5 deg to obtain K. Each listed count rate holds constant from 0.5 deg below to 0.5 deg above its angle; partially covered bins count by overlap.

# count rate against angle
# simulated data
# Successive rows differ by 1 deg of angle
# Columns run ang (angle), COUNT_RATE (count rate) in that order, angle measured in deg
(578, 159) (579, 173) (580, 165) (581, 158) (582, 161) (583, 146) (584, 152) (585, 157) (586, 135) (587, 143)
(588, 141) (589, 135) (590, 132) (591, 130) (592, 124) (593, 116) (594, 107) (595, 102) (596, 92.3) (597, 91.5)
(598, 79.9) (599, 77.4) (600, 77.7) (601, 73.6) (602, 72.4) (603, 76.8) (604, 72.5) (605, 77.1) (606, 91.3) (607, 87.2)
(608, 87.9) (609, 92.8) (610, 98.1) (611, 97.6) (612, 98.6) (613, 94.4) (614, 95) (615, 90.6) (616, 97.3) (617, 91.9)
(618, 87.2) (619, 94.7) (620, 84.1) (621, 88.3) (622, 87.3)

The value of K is 87.9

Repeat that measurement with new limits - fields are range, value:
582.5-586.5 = 148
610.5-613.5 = 96.9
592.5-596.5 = 104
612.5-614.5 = 94.7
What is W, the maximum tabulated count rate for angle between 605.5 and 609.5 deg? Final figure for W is 92.8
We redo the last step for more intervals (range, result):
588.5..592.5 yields 135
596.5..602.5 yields 91.5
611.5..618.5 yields 98.6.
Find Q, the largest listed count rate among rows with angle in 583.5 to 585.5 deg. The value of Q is 157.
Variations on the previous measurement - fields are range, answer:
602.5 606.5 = 91.3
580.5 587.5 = 161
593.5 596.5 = 107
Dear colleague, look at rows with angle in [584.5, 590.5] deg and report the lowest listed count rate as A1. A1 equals 132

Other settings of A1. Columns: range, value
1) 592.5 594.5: 107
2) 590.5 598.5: 79.9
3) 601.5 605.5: 72.4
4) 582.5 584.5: 146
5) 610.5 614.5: 94.4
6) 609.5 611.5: 97.6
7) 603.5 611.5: 72.5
